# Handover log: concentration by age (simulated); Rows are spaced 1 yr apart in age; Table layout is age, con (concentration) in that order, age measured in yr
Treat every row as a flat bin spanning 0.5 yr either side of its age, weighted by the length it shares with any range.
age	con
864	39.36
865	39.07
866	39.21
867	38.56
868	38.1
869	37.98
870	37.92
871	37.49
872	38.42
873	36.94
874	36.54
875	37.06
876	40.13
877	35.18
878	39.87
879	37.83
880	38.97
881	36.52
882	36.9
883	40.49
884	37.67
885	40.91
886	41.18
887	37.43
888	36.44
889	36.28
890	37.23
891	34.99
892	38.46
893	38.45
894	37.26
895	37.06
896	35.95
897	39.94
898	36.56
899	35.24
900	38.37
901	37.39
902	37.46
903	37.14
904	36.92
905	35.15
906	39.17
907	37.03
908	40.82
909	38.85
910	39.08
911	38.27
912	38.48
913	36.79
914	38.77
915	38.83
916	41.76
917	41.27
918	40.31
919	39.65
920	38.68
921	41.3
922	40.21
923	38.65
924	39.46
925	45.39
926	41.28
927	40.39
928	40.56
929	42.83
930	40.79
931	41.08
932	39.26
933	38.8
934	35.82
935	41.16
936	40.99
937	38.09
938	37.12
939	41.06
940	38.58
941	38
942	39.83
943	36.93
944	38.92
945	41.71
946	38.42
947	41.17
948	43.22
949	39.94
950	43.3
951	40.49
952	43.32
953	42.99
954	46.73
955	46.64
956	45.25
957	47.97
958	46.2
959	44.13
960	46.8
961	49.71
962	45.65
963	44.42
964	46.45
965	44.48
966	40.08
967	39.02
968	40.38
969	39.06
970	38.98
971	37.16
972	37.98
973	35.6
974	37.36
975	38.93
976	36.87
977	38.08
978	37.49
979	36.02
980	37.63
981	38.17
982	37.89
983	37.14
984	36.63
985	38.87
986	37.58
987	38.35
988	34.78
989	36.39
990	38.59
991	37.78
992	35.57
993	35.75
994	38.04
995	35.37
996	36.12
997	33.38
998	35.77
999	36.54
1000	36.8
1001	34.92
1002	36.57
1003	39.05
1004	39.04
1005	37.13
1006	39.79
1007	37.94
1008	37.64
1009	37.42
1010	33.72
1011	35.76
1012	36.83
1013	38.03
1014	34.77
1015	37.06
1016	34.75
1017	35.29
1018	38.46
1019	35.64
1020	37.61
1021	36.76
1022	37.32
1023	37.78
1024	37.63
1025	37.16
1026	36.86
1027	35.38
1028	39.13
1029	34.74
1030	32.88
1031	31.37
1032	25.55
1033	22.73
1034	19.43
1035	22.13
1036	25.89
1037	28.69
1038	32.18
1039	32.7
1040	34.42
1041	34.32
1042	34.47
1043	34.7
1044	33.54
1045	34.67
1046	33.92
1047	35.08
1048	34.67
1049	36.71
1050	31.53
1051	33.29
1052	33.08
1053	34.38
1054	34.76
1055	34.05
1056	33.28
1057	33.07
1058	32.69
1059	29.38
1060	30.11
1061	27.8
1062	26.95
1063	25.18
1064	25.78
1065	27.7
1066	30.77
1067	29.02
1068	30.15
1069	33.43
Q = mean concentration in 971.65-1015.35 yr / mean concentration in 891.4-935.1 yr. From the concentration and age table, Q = 0.95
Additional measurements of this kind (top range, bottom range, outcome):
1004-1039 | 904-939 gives 0.86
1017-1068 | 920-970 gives 0.78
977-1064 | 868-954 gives 0.89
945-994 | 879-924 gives 1.06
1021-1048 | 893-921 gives 0.85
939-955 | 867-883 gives 1.09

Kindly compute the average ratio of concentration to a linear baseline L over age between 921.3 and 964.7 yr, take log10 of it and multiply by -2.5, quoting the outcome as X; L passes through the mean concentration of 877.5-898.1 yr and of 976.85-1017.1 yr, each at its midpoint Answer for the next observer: -0.12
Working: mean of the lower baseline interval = 37.9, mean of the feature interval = 41.9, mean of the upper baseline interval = 36.8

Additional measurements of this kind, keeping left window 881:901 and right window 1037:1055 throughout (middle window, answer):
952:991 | -0.138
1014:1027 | -0.068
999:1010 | -0.075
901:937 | -0.070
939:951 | -0.105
